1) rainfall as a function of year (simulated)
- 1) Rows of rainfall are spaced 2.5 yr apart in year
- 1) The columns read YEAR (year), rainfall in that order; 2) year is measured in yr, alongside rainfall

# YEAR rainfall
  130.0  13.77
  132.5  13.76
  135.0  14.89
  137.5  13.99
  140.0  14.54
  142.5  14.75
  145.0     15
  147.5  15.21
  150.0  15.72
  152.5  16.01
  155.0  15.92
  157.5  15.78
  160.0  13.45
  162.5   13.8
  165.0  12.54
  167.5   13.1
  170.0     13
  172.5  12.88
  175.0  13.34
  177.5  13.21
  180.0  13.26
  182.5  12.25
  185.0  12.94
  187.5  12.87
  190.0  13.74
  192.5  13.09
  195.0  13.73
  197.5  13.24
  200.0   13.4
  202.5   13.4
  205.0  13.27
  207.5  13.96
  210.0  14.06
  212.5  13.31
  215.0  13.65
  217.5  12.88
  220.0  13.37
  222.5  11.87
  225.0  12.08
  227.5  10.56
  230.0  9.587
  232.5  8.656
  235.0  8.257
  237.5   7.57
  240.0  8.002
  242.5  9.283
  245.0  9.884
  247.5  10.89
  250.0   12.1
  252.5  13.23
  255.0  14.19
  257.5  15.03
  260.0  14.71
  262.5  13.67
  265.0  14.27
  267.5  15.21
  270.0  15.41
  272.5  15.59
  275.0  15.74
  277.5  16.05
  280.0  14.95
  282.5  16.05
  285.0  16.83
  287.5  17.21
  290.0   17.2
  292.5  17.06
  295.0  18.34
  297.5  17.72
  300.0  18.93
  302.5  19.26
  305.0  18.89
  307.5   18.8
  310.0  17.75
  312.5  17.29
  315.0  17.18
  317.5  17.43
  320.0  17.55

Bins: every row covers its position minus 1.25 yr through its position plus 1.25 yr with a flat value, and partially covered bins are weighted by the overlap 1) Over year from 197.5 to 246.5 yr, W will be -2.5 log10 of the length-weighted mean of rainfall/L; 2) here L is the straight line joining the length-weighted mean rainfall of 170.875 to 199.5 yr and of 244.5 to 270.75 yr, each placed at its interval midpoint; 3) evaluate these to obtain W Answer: 0.17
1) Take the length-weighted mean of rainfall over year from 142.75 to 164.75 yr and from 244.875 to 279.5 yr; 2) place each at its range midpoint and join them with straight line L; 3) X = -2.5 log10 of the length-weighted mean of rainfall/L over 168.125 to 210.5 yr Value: 0.113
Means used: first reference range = 15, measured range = 13.3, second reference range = 14.2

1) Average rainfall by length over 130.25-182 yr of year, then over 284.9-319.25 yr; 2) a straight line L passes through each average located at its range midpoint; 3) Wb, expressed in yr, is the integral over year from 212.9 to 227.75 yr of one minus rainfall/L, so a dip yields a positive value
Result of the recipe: 3.0 yr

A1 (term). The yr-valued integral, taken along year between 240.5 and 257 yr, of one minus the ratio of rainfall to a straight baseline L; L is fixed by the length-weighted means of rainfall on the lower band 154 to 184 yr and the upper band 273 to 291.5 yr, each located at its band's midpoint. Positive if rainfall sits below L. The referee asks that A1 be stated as 4.1 yr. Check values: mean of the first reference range 13.5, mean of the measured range 11.6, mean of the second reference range 16.3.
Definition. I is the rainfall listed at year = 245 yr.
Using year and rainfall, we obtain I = 9.884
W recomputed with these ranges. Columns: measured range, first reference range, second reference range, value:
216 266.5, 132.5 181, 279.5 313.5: 0.38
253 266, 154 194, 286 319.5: 0.15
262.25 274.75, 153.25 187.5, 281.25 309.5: 0.13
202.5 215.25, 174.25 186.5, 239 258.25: -0.10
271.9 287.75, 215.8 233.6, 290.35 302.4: 0.03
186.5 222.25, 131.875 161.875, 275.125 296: 0.17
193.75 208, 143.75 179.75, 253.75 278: 0.08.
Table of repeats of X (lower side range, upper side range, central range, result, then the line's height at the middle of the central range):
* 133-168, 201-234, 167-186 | 0.06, 13.7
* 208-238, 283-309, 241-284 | 0.09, 15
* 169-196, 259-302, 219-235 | 0.32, 14.5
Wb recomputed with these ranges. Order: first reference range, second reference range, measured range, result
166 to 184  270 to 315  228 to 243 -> 6.5 yr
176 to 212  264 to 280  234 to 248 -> 5.5 yr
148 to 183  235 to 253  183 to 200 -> -0.9 yr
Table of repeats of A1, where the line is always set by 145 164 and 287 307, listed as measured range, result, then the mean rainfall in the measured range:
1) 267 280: 1.53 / 15.6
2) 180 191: 1.94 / 13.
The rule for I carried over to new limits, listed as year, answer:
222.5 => 11.87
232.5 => 8.656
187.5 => 12.87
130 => 13.77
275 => 15.74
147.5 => 15.21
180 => 13.26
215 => 13.65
